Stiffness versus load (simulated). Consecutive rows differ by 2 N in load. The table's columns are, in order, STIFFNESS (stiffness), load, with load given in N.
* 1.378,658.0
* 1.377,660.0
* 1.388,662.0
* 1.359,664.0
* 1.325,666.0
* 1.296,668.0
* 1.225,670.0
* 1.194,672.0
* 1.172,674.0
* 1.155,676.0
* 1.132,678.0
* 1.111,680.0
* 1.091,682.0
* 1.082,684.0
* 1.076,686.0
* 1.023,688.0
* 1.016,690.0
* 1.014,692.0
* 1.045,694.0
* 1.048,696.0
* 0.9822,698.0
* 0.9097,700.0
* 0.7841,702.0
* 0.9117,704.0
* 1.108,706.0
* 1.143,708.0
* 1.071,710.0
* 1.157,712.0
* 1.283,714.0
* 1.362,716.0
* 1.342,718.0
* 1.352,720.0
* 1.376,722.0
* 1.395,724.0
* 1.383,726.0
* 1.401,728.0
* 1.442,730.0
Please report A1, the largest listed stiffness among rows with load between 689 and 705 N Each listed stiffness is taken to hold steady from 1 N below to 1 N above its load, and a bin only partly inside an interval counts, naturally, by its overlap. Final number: 1.048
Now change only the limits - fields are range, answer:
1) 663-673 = 1.359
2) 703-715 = 1.283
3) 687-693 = 1.023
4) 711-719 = 1.362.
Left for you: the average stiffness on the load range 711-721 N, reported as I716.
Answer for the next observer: 1.3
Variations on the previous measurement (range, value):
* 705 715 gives 1.15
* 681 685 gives 1.09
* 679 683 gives 1.1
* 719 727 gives 1.38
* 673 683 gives 1.13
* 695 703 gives 0.931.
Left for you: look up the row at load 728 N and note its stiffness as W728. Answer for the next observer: 1.401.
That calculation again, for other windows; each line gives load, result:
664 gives 1.359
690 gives 1.016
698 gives 0.9822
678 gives 1.132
